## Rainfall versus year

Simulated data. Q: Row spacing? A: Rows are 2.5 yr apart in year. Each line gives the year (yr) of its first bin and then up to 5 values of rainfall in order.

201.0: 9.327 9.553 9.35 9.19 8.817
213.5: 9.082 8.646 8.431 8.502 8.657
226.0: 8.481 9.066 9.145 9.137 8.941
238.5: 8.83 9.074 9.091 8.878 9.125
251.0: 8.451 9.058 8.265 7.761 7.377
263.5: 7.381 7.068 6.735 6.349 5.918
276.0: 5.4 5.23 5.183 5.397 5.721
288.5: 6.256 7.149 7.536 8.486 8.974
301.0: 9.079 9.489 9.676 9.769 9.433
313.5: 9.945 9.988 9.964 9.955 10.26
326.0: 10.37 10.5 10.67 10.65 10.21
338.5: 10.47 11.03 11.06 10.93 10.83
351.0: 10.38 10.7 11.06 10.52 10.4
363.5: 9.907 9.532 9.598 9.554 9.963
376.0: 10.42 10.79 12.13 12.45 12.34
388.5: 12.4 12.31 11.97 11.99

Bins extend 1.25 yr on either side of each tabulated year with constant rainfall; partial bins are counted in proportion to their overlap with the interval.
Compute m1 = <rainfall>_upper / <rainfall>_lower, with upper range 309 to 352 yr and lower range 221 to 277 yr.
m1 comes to 1.28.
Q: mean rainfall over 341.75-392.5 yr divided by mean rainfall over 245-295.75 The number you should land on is 1.5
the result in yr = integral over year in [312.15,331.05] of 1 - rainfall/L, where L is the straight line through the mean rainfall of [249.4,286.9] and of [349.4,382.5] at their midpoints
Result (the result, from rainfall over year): -3.0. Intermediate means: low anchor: 6.78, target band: 10.2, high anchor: 10.4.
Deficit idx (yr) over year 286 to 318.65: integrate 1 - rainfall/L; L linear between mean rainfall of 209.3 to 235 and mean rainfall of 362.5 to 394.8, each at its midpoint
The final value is 4.0 yr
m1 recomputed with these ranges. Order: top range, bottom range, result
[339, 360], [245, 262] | 1.28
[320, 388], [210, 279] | 1.31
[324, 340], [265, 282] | 1.75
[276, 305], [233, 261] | 0.81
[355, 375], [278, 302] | 1.45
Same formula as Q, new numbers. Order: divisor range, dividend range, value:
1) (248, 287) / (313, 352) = 1.52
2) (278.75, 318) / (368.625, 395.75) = 1.40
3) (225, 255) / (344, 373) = 1.15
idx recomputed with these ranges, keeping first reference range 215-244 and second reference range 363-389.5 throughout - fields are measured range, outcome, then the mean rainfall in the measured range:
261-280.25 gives 6.2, 6.34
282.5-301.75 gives 4.8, 7.3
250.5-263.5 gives 1.6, 8.09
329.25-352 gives -0.8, 10.7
